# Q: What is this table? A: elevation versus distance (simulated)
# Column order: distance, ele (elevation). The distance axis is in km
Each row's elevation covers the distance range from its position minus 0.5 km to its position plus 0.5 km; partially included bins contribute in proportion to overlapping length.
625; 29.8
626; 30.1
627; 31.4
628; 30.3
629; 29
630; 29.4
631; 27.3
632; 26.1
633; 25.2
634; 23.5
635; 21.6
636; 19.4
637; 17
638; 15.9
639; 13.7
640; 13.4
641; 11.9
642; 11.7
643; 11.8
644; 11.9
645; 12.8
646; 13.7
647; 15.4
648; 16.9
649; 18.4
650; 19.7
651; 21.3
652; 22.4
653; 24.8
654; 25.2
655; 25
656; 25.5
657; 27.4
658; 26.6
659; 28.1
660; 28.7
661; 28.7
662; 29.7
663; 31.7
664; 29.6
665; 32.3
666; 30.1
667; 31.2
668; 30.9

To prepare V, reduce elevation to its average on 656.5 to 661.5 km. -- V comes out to 27.9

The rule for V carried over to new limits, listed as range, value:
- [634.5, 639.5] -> 17.5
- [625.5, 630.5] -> 30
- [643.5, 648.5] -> 14.1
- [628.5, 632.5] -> 28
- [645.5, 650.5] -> 16.8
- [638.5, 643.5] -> 12.5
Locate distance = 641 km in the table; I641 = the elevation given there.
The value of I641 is 11.9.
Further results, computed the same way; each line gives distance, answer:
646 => 13.7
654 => 25.2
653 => 24.8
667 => 31.2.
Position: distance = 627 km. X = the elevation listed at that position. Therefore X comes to 31.4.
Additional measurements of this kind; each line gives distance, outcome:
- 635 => 21.6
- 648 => 16.9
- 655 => 25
